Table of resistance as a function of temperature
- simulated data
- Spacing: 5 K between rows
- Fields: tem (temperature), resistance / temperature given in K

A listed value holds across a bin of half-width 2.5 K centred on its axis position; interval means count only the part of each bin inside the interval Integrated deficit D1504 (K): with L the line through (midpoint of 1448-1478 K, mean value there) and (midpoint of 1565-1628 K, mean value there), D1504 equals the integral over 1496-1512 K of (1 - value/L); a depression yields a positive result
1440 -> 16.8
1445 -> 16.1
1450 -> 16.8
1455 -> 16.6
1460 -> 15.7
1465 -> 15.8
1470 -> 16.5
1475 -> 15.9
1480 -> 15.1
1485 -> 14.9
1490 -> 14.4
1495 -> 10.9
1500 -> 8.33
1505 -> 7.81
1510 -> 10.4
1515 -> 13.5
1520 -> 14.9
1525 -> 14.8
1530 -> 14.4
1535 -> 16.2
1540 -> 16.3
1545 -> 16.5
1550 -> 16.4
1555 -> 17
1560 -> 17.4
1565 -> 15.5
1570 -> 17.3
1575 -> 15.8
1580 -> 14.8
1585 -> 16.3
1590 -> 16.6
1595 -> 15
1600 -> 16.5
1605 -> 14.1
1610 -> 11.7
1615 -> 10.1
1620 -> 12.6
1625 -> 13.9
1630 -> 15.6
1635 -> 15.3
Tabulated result 6.84 K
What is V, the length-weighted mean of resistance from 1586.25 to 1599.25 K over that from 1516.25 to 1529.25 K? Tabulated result 1.09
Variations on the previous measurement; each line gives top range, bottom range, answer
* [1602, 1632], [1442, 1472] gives 0.80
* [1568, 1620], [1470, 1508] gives 1.16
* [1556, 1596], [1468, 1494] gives 1.07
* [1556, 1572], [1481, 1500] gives 1.30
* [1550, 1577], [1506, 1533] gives 1.25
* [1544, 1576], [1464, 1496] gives 1.11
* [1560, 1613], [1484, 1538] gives 1.21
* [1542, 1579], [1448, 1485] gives 1.03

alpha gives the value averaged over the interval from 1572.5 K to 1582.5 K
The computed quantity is 15.3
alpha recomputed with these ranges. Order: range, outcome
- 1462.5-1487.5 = 15.6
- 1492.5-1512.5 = 9.36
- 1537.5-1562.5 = 16.7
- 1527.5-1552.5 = 16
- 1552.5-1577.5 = 16.6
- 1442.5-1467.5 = 16.2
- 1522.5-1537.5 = 15.1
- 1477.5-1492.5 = 14.8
